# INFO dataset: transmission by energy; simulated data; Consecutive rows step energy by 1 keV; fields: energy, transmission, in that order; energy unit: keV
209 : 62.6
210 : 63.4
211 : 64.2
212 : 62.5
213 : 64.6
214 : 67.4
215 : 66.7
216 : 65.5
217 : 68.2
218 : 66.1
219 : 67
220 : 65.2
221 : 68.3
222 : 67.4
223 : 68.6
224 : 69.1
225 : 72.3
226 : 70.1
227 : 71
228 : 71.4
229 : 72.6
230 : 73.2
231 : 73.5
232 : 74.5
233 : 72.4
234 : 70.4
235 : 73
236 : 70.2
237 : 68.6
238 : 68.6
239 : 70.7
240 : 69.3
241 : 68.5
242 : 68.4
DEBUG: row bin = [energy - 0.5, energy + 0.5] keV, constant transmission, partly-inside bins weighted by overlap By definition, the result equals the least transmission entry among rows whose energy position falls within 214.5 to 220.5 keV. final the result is 65.2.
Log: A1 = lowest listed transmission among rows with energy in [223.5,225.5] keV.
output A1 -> 69.1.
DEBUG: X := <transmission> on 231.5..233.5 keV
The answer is 73.5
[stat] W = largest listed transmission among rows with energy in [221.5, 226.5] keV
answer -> 72.3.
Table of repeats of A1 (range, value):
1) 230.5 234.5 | 70.4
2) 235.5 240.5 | 68.6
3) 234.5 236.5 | 70.2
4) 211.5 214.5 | 62.5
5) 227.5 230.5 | 71.4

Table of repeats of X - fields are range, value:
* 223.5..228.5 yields 70.8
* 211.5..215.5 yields 65.3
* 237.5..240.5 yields 69.5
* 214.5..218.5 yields 66.6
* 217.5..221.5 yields 66.6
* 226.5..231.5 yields 72.3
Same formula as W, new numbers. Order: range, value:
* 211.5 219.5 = 68.2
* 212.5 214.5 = 67.4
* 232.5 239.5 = 73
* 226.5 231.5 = 73.5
